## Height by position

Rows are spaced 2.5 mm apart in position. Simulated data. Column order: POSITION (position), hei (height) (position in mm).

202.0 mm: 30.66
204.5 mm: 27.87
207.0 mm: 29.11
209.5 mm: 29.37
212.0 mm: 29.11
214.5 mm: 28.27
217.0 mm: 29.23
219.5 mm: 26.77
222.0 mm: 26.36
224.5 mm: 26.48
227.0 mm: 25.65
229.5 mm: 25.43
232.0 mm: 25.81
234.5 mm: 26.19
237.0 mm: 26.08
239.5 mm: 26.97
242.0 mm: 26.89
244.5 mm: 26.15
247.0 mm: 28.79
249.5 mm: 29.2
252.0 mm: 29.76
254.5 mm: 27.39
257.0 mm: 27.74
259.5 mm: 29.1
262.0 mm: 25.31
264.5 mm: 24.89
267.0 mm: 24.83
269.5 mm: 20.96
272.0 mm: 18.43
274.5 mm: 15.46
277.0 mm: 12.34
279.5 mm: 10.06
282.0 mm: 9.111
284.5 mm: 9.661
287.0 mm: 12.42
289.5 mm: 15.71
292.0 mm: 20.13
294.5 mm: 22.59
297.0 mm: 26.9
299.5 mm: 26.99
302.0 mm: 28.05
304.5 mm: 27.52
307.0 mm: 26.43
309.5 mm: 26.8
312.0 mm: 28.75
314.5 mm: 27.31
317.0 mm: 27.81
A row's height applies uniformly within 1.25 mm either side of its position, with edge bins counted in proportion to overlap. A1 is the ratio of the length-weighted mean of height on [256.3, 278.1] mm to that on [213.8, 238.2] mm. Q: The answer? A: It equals 0.83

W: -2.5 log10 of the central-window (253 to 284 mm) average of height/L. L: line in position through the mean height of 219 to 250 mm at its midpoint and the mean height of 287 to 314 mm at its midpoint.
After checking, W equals 0.25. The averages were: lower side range 26.6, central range 20.3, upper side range 24.5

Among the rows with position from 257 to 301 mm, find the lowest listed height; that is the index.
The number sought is 9.111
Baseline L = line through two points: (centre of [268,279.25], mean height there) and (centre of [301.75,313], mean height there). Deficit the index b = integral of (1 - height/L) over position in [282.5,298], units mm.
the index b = 3.4 mm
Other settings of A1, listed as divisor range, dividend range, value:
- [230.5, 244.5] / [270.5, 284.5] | 0.49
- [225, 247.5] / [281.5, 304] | 0.75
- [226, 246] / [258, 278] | 0.83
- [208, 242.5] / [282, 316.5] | 0.84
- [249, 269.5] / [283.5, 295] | 0.59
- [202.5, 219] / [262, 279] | 0.68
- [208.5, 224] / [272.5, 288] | 0.42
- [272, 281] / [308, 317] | 2.07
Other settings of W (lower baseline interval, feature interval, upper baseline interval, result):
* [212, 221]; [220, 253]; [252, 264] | 0.04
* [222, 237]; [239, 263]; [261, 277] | -0.20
